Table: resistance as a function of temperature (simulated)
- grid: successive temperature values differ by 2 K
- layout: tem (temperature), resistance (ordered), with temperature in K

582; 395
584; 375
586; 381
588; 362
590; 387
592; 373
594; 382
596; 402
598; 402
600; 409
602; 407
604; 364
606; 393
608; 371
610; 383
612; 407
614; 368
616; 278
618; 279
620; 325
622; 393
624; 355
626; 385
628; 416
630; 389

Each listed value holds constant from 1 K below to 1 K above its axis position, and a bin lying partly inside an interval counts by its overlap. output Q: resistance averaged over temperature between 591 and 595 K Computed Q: 378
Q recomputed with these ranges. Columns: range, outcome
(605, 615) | 384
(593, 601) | 399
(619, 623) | 359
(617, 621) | 302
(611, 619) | 333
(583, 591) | 376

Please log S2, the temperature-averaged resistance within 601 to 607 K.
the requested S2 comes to 388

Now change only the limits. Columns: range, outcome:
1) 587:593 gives 374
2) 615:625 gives 326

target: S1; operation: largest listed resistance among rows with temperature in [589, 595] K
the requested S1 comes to 387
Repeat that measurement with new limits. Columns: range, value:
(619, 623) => 393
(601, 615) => 407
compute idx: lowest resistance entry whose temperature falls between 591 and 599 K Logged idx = 373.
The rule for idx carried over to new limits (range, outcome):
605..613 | 371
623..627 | 355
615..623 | 278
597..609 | 364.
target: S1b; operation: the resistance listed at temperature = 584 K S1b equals 375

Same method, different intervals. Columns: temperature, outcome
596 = 402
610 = 383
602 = 407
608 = 371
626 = 385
